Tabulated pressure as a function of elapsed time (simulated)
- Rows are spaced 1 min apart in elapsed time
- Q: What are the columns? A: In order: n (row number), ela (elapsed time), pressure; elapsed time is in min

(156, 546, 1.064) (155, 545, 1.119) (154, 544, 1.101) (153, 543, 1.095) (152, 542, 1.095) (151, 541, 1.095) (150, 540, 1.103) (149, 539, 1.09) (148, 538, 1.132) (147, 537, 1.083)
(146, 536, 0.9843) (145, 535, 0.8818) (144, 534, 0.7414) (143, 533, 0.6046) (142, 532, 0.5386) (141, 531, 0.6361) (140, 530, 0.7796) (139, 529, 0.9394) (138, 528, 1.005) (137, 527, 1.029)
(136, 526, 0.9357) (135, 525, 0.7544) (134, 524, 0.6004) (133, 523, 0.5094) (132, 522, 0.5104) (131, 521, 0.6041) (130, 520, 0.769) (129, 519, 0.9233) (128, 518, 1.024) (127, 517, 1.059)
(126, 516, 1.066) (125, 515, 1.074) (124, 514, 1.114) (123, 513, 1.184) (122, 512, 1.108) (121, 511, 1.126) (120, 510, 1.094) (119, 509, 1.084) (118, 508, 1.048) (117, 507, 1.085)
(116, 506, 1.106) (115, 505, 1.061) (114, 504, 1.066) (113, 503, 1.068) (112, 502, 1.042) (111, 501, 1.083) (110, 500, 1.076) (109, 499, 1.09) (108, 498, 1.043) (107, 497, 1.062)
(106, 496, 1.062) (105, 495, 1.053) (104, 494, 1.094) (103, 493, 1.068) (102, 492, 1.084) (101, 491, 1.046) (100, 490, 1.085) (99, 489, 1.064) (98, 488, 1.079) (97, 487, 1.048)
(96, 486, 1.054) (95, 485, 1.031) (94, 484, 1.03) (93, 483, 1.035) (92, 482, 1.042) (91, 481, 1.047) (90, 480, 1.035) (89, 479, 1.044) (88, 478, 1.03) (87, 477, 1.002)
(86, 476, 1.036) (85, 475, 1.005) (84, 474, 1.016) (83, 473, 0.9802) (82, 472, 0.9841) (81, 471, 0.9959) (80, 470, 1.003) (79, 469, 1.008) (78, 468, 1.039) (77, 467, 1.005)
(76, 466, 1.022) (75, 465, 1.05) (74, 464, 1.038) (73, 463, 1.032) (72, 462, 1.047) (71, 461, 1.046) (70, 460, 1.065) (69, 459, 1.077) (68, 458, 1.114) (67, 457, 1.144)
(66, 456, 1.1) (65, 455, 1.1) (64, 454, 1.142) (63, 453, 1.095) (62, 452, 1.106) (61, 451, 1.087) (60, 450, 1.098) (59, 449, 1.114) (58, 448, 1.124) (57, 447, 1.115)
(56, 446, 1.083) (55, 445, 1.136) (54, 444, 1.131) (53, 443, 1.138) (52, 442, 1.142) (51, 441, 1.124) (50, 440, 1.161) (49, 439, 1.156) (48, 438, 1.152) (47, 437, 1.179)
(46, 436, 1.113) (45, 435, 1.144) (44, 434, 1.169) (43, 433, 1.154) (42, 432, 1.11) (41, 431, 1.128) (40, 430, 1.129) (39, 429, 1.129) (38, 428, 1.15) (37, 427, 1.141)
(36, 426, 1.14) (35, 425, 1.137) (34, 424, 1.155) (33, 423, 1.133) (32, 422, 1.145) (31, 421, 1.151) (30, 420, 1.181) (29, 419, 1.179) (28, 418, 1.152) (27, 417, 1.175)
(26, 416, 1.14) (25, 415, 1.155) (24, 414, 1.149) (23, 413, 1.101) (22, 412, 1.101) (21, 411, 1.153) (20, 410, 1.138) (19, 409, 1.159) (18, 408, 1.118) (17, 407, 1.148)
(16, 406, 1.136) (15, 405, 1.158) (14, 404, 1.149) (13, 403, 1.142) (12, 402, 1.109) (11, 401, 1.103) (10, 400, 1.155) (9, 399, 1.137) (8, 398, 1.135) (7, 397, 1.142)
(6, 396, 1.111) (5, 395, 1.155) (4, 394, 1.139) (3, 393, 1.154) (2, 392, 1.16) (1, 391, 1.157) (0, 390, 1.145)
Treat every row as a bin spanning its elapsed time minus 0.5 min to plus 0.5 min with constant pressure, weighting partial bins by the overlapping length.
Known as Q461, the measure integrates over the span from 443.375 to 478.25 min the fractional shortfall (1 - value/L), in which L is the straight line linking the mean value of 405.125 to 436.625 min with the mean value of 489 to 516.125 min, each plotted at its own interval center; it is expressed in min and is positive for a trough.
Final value 1.6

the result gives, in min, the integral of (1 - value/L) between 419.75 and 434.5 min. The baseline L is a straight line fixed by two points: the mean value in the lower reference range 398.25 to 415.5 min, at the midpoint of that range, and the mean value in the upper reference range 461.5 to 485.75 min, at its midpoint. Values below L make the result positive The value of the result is -0.55 min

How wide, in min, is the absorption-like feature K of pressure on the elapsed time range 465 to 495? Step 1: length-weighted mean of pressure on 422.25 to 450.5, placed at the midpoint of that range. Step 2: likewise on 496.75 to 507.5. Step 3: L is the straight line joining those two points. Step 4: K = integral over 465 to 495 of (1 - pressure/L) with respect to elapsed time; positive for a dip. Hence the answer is 1.57 min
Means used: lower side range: 1.14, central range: 1.04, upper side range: 1.07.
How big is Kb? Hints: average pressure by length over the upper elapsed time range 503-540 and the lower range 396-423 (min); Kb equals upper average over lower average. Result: 0.82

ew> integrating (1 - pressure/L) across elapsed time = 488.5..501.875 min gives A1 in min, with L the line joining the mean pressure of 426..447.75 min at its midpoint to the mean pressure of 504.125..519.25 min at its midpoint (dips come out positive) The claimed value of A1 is 0.3 min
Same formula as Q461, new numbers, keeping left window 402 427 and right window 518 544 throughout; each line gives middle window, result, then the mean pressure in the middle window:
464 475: 0.0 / 1.01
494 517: -3.9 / 1.08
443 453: -0.4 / 1.11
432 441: -0.5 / 1.15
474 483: -0.3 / 1.03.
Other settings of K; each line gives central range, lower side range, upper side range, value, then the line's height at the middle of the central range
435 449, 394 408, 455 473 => -0.7 min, 1.08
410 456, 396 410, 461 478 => -2.2 min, 1.08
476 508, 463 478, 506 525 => -2.6 min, 0.98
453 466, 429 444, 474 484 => 0.0 min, 1.08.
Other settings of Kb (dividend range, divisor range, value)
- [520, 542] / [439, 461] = 0.75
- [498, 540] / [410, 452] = 0.83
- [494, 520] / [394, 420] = 0.94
